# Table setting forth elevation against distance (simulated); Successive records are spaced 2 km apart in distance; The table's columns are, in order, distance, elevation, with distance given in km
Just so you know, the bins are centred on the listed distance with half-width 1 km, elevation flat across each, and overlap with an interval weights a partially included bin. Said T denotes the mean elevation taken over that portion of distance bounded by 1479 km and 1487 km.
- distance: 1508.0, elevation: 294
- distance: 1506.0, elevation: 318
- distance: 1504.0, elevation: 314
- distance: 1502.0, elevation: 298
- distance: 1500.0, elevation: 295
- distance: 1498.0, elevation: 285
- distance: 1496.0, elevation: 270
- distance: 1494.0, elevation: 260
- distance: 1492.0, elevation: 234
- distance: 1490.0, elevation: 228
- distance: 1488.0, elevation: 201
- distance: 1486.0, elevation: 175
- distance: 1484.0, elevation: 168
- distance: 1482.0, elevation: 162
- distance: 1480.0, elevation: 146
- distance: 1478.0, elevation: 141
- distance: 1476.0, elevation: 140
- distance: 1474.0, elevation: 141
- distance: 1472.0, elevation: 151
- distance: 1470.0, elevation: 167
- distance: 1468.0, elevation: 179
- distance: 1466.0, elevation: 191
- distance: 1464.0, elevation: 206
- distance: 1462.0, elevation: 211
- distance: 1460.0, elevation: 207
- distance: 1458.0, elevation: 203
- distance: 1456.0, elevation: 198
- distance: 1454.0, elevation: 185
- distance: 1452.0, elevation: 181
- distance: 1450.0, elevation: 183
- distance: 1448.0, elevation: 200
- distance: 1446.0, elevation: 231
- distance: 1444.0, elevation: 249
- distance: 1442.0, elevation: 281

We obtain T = 163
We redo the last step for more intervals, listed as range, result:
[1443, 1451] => 216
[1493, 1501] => 278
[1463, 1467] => 198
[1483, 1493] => 201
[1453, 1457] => 192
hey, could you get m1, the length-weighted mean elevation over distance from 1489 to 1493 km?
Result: 231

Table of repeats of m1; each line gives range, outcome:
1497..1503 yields 293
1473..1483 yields 146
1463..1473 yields 179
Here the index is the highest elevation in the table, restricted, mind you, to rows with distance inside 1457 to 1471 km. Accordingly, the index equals 211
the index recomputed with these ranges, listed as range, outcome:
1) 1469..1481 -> 167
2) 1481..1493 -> 234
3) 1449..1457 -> 198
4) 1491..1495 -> 260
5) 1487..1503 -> 298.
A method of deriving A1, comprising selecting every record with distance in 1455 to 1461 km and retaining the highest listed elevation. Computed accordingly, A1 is 207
